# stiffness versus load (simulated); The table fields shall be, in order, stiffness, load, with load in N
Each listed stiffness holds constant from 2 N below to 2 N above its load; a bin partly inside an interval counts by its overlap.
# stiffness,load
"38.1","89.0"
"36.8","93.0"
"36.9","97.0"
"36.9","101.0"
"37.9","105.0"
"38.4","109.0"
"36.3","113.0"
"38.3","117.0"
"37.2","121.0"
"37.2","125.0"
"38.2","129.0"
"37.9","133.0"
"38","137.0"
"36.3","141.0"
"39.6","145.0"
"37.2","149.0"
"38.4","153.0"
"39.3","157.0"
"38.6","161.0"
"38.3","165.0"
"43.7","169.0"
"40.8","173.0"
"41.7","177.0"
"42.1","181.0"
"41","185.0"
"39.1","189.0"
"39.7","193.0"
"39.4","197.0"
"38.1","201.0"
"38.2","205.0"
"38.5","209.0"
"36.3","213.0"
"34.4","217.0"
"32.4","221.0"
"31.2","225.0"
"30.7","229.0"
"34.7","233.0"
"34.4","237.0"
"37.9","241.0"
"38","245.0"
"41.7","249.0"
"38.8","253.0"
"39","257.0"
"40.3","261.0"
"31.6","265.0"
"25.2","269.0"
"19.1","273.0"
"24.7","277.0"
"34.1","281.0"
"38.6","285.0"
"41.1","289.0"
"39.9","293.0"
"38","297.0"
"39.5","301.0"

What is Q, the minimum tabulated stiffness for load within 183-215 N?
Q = 36.3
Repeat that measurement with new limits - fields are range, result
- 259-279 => 19.1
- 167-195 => 39.1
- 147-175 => 37.2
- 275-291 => 24.7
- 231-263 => 34.4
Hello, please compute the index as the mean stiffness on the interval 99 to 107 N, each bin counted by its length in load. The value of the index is 37.4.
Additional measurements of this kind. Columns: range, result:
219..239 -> 32.7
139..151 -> 37.7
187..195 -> 39.4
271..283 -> 26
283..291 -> 39.9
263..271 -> 28.4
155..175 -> 40.1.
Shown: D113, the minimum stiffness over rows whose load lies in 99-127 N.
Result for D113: 36.3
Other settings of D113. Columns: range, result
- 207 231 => 30.7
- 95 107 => 36.9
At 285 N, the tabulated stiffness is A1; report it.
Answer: 38.6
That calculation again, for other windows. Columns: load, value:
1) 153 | 38.4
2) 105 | 37.9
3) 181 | 42.1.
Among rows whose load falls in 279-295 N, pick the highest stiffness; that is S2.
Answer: 41.1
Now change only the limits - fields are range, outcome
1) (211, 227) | 36.3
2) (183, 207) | 41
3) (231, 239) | 34.7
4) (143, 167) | 39.6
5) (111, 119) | 38.3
